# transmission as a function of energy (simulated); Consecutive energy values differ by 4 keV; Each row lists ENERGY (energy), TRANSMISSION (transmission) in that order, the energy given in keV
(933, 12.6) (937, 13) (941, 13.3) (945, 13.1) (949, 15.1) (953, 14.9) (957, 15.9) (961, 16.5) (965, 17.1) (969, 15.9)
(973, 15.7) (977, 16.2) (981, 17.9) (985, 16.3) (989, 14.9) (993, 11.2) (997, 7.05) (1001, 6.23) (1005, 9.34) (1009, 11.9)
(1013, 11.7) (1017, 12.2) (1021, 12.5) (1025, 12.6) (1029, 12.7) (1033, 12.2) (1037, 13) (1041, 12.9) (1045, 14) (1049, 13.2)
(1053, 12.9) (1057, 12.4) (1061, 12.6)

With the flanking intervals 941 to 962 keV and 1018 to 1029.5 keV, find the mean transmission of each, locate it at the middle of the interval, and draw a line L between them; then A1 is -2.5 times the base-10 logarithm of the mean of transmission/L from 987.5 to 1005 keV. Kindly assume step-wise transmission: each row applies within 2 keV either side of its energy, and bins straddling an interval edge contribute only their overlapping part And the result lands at 0.36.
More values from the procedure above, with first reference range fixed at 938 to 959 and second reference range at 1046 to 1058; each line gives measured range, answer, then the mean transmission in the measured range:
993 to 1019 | 0.35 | 9.85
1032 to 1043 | 0.04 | 12.7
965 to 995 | -0.12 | 15.6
